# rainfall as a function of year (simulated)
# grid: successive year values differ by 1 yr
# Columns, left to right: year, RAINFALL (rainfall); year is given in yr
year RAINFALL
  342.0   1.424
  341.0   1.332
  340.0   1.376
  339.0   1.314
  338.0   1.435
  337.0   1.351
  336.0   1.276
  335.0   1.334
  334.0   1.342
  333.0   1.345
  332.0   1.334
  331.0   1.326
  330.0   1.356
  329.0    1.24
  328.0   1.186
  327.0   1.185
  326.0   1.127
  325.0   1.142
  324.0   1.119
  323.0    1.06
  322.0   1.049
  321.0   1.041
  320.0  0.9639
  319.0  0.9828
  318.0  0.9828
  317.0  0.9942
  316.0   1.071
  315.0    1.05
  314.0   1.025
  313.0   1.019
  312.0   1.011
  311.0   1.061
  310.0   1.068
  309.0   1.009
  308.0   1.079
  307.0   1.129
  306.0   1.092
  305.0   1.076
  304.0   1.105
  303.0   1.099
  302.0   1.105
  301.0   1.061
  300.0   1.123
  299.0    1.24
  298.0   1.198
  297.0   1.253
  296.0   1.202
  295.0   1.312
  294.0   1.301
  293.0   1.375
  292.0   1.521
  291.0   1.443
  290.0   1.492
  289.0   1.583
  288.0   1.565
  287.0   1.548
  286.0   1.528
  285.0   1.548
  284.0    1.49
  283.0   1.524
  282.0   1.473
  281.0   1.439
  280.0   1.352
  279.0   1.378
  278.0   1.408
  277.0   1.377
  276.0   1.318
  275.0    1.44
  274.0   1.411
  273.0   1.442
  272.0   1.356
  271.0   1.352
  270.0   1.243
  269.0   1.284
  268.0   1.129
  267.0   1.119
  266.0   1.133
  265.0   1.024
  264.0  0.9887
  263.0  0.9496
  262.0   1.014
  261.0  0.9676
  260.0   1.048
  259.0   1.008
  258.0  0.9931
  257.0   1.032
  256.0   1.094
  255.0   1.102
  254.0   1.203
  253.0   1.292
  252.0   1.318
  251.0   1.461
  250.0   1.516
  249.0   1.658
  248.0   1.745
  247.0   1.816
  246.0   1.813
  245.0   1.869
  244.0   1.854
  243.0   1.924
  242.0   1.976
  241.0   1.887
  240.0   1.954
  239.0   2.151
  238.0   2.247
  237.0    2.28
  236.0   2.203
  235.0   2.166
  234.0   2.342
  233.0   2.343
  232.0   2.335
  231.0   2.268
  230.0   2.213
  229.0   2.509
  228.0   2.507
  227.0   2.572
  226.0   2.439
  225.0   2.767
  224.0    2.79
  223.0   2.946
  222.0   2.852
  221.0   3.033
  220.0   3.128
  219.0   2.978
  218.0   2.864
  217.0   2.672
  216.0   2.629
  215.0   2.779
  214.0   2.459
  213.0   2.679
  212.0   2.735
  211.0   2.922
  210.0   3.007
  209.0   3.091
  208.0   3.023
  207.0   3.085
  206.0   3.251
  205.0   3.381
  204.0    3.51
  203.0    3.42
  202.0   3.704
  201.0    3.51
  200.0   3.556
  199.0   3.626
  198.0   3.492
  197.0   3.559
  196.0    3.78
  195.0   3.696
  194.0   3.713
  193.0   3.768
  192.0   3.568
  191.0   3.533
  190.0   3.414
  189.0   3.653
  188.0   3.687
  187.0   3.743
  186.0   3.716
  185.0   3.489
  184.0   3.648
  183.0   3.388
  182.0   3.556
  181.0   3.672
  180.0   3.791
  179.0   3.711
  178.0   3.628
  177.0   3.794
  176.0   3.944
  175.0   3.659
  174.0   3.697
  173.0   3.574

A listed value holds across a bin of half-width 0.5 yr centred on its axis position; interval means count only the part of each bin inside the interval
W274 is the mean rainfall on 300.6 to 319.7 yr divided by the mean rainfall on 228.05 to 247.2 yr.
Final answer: 0.5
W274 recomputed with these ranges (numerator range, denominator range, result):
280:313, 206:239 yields 0.48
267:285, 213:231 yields 0.51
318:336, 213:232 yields 0.44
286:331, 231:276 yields 0.77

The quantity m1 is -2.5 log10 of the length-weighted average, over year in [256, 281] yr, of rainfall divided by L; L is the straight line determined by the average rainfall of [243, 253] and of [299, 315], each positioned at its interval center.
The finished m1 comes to 0.20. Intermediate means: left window 1.67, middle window 1.2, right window 1.08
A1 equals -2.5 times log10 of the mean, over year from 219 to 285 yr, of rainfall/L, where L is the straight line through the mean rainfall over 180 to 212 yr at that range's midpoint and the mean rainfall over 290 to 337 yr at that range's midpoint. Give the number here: 0.36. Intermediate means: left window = 3.48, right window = 1.17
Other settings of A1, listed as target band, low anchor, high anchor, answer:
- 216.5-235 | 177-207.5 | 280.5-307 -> 0.08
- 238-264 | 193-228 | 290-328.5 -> 0.50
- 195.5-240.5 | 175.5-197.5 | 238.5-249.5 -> -0.06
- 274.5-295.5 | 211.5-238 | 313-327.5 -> 0.12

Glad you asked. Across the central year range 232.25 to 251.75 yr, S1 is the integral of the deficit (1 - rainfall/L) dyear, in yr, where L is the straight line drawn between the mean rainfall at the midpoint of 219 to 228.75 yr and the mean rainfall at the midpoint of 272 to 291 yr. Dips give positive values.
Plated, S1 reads 3.5 yr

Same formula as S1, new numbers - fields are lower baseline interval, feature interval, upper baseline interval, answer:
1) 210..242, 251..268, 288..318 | 7.5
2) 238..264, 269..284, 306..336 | -0.5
